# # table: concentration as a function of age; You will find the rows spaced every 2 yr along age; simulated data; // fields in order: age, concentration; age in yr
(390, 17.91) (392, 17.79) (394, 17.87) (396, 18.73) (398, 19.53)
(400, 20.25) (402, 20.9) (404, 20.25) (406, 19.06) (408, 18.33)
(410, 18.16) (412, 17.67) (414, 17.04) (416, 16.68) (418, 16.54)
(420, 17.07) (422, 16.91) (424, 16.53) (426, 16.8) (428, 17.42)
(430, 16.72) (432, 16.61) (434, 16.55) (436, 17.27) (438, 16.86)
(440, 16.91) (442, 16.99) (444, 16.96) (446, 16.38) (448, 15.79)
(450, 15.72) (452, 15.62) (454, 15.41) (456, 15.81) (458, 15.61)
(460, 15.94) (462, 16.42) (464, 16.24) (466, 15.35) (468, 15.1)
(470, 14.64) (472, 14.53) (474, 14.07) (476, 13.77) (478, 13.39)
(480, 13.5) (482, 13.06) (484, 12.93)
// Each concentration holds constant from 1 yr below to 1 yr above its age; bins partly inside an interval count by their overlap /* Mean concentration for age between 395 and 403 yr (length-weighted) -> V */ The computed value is 19.9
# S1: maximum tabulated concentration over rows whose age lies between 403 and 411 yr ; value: 20.25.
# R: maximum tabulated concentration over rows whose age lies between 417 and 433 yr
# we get 17.42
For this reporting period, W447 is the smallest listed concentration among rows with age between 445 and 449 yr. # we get 15.79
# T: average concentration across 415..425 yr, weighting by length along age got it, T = 16.7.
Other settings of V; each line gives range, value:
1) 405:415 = 18.1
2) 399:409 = 19.8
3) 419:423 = 17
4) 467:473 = 14.8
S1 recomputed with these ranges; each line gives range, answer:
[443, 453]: 16.96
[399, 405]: 20.9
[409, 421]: 18.16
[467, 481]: 15.1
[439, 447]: 16.99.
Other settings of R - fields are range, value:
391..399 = 19.53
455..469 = 16.42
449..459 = 15.81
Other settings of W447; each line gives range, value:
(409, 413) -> 17.67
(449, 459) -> 15.41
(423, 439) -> 16.53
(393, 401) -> 17.87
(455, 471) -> 14.64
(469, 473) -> 14.53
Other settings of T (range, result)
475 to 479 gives 13.6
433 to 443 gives 16.9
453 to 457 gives 15.6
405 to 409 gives 18.7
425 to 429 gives 17.1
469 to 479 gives 14.1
